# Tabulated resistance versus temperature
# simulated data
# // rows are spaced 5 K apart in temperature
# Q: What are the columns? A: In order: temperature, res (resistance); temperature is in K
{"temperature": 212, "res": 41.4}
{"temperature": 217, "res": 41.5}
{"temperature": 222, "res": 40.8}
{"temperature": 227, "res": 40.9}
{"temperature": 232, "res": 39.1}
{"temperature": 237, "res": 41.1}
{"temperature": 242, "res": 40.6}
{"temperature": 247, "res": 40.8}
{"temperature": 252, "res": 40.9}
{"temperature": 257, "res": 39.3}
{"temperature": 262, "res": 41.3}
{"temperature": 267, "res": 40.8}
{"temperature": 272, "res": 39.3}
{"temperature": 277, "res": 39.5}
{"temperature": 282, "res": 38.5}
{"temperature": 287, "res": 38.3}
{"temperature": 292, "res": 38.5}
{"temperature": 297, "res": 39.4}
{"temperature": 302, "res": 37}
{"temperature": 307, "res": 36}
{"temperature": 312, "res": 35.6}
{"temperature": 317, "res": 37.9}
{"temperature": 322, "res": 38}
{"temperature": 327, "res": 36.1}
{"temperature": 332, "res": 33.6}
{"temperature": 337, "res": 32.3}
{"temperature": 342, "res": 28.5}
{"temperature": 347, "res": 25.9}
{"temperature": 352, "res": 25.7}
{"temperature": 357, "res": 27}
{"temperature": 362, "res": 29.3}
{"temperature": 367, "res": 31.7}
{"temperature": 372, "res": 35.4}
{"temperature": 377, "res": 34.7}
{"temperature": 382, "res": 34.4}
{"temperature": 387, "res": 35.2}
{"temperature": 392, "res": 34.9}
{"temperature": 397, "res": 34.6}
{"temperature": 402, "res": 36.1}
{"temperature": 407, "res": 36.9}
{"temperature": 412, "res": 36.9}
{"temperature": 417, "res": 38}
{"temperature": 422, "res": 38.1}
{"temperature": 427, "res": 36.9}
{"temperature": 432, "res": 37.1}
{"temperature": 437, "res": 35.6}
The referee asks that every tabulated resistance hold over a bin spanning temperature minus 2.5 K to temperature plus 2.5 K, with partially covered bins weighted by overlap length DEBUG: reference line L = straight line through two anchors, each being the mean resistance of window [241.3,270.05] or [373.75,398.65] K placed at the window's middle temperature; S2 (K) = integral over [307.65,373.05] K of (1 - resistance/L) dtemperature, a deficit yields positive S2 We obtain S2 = 8.4 K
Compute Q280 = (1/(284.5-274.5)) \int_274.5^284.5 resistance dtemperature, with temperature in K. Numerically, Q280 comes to 39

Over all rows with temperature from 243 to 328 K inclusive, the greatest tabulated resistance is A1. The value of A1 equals 41.3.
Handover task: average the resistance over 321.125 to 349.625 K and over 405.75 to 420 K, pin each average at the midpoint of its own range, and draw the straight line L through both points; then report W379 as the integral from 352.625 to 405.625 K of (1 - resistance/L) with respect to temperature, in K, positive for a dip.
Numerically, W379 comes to 2.9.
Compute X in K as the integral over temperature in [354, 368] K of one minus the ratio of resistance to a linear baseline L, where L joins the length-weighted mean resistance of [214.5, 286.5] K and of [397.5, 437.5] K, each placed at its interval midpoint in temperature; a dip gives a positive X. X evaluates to 3.34 K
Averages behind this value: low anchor 40.3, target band 28.9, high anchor 36.9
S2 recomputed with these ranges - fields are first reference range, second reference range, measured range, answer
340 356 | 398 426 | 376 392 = -1.1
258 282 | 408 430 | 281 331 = 2.5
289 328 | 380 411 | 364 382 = 1.0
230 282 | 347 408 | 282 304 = -0.3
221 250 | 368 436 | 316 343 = 2.5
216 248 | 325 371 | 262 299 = -3.2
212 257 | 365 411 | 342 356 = 3.9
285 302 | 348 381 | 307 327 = -0.6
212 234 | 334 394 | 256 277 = -1.3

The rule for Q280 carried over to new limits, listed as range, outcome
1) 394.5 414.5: 36.1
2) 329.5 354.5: 29.2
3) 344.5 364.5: 27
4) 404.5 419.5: 37.3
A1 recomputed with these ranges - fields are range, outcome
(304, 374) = 38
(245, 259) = 40.9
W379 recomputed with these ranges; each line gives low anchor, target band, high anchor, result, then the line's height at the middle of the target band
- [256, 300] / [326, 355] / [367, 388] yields 5.10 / 36.3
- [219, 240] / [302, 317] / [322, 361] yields -1.39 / 33.3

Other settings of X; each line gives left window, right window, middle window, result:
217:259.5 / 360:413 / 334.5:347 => 2.36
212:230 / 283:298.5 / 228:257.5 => -0.06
